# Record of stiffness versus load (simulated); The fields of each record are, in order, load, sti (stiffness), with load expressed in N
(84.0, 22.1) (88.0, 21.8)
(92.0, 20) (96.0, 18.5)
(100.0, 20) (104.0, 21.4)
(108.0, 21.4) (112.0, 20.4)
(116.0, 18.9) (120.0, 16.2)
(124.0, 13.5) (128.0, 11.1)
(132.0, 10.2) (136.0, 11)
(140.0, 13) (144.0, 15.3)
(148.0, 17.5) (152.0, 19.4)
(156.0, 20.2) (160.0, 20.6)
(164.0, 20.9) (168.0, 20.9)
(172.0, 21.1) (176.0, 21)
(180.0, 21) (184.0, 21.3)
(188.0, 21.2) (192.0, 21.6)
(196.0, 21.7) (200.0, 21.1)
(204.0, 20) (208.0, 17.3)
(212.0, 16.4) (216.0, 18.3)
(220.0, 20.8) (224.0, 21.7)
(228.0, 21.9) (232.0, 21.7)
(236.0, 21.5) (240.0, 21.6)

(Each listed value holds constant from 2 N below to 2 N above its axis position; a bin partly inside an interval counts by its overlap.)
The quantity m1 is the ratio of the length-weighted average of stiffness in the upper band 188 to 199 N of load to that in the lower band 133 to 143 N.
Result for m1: 1.77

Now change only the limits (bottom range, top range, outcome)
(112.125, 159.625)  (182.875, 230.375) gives 1.31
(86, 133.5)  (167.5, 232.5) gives 1.15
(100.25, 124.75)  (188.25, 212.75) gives 1.05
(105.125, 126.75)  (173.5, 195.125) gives 1.18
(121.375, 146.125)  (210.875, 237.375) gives 1.64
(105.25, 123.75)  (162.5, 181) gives 1.12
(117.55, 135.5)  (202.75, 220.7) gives 1.44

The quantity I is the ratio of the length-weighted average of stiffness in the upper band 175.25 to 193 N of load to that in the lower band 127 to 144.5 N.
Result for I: 1.78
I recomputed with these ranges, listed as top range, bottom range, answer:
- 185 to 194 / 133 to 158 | 1.35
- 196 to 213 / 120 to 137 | 1.59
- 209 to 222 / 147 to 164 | 0.93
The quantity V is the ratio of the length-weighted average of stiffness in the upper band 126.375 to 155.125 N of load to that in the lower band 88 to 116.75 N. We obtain 0.70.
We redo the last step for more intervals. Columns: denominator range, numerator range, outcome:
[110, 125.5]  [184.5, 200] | 1.23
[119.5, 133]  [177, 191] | 1.69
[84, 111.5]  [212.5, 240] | 1.01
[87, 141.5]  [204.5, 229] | 1.14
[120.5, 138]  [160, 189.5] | 1.77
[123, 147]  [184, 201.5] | 1.71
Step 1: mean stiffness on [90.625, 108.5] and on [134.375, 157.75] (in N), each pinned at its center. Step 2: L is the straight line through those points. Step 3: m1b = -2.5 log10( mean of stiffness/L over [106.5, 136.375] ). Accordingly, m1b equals 0.19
